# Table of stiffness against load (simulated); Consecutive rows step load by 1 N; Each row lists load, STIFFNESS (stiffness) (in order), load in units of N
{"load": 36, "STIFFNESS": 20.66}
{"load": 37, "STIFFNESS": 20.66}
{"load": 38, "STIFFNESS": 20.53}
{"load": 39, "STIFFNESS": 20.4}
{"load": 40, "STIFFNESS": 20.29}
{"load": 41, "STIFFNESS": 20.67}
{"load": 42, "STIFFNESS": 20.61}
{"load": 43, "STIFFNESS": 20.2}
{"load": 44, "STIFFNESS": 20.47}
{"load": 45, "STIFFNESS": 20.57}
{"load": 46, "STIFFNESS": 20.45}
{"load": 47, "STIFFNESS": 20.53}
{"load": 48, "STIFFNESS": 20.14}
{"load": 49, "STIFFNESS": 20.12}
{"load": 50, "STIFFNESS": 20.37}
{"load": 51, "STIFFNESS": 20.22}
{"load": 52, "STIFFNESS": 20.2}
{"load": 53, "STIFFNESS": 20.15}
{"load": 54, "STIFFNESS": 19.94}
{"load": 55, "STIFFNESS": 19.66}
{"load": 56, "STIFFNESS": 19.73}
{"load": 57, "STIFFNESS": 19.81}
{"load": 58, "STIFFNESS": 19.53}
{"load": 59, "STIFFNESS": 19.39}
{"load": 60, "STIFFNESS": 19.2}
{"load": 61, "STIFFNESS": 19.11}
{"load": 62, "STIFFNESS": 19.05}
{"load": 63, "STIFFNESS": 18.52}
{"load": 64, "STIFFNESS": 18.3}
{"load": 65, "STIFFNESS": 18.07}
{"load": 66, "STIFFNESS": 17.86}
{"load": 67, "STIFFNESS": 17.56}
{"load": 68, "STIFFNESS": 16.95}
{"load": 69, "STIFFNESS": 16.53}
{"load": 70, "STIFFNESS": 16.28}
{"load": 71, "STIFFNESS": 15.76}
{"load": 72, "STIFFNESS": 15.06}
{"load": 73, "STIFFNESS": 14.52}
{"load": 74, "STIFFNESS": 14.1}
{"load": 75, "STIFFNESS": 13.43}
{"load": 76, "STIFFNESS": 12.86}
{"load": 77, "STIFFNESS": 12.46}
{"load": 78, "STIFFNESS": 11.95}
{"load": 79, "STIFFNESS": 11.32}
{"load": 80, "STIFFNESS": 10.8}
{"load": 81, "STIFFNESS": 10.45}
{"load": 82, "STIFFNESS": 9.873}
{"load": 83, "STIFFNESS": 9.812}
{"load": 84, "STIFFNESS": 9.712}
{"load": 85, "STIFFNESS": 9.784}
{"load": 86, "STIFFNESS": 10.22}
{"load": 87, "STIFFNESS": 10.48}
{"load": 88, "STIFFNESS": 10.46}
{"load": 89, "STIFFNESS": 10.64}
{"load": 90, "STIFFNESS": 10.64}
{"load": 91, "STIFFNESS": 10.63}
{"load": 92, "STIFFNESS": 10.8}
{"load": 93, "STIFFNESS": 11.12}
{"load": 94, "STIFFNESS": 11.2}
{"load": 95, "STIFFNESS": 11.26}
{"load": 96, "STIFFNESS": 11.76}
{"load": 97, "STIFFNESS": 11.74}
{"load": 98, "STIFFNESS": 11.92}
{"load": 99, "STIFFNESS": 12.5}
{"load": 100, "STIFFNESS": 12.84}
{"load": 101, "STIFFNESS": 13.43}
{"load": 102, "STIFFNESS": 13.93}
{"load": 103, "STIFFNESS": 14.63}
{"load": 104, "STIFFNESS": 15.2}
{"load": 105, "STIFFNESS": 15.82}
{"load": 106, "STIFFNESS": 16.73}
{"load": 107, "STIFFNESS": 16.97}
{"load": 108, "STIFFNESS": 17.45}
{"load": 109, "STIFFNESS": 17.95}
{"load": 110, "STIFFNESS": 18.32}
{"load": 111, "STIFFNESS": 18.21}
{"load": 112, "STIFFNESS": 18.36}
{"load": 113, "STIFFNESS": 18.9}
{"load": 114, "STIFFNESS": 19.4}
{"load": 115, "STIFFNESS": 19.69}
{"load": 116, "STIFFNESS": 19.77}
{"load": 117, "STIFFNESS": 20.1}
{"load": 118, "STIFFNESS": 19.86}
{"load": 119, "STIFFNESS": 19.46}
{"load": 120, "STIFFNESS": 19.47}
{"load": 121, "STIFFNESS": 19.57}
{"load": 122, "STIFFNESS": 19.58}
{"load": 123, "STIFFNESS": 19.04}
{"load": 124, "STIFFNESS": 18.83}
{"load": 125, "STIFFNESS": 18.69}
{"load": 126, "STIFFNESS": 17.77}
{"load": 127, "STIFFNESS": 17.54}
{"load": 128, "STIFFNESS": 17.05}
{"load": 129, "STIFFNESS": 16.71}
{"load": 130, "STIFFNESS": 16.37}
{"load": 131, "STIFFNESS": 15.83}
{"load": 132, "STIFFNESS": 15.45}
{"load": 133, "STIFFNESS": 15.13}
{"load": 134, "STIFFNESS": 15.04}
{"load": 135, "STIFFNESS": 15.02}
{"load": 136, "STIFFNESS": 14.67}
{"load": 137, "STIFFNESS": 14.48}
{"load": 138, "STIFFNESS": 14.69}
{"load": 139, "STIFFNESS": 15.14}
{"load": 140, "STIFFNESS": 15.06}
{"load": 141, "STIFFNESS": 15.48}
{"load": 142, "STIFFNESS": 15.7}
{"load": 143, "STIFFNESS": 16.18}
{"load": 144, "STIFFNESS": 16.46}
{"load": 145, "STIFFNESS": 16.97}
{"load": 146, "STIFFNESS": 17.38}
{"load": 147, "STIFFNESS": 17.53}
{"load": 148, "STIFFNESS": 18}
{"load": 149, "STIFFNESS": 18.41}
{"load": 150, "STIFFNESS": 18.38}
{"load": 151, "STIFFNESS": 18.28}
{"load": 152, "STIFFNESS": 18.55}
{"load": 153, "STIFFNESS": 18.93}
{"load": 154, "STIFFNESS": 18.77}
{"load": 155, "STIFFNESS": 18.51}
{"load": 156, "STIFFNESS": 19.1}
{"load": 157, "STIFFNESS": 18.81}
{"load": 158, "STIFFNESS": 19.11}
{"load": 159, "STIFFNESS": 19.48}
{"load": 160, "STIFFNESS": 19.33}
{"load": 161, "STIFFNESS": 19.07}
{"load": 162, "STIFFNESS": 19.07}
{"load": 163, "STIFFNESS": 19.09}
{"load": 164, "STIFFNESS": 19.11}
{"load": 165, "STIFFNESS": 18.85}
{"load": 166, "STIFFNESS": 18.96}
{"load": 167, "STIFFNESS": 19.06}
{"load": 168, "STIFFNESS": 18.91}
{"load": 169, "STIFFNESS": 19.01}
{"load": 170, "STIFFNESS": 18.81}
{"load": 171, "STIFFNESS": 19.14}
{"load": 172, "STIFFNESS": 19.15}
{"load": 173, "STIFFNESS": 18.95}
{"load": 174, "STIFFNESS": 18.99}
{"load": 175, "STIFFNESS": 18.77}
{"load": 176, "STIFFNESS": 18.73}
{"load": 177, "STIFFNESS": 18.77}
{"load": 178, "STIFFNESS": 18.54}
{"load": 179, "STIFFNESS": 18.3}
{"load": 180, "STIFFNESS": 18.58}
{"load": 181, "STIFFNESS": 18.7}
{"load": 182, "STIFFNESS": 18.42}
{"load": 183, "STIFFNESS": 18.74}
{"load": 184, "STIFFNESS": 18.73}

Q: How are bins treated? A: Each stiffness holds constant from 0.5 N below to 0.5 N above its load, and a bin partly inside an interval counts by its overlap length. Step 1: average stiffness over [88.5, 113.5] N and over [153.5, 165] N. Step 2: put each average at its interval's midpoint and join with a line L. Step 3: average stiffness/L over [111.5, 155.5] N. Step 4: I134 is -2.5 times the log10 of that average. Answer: -0.05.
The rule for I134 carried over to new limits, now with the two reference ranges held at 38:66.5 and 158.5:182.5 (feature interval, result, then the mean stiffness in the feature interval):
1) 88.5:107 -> 0.461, 12.7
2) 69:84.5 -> 0.473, 12.7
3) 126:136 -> 0.196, 16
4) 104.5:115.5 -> 0.080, 18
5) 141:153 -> 0.099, 17.4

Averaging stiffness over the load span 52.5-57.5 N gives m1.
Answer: 19.9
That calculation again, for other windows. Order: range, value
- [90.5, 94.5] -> 10.9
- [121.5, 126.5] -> 18.8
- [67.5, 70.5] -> 16.6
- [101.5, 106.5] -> 15.3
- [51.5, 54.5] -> 20.1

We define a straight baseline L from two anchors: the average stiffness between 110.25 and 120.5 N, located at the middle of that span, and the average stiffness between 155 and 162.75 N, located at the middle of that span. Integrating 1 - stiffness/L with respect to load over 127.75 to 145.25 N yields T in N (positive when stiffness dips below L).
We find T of 3.3 N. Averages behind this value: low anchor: 19.3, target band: 15.6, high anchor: 19.1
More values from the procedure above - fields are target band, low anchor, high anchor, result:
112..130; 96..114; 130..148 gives -3.6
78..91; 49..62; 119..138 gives 5.7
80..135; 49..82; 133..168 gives 6.9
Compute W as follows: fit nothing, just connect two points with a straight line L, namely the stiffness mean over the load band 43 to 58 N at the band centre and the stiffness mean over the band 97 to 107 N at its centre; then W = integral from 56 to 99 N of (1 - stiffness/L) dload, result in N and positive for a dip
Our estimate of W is 8.3 N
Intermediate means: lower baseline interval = 20.1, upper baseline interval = 14.1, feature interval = 13.9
